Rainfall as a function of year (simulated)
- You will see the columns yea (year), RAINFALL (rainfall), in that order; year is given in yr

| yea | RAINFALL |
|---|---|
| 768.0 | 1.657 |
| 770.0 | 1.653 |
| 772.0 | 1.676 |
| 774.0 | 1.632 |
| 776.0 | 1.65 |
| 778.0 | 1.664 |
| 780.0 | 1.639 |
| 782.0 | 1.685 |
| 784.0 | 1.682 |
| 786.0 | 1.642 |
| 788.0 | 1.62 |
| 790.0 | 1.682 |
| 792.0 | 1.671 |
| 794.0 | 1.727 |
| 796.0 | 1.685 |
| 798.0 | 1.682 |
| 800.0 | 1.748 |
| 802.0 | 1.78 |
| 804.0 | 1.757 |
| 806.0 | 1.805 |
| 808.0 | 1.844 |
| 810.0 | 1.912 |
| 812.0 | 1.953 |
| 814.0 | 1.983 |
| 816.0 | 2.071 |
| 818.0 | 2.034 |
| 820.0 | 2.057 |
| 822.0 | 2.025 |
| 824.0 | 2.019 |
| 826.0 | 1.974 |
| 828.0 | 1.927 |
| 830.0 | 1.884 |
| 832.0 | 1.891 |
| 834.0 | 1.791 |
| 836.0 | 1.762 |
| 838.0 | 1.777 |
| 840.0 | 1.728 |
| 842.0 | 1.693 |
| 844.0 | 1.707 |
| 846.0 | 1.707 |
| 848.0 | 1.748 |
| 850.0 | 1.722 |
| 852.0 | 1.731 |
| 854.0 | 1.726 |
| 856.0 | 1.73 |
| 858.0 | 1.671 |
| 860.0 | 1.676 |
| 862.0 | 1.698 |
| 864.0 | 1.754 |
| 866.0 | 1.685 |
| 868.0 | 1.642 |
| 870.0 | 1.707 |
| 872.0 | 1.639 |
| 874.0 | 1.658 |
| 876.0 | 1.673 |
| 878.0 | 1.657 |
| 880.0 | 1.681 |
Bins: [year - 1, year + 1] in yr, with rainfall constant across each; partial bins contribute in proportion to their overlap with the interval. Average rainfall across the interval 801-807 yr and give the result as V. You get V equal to 1.78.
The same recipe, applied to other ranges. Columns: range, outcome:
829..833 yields 1.89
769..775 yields 1.65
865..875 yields 1.67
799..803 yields 1.76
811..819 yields 2.01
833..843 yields 1.75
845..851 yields 1.73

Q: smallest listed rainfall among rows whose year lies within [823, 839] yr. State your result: 1.762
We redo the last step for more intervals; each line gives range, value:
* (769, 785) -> 1.632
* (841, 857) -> 1.693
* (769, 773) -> 1.653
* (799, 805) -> 1.748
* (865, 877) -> 1.639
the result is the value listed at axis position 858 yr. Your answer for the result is 1.671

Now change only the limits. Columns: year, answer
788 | 1.62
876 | 1.673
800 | 1.748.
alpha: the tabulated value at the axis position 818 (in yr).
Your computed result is 2.034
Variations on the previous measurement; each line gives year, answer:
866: 1.685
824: 2.019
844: 1.707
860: 1.676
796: 1.685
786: 1.642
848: 1.748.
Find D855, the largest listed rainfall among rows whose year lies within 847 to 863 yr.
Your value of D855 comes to 1.748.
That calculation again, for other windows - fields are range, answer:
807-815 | 1.983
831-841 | 1.891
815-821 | 2.071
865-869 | 1.685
